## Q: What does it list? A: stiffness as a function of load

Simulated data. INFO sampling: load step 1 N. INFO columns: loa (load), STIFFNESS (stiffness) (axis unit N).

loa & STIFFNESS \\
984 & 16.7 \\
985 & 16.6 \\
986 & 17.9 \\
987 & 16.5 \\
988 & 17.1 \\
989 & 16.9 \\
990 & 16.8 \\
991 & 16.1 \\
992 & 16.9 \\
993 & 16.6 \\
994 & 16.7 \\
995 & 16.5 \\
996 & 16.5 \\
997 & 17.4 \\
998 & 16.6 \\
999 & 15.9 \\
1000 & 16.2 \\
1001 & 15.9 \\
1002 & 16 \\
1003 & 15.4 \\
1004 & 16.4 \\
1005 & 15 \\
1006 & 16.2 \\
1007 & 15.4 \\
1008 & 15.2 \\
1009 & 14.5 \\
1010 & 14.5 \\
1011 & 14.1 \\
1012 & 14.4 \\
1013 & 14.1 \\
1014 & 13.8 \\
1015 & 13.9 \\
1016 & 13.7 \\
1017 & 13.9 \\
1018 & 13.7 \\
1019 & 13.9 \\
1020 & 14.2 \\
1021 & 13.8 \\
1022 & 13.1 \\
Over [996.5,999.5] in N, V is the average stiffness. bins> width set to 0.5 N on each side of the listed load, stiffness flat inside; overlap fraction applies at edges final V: 16.6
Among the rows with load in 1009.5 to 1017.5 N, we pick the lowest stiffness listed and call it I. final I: 13.7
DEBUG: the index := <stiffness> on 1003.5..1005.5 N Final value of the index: 15.7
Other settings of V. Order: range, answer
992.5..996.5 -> 16.6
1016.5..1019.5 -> 13.8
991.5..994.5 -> 16.7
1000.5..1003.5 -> 15.8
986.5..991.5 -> 16.7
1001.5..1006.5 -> 15.8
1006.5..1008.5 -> 15.3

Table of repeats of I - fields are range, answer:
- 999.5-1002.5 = 15.9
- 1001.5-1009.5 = 14.5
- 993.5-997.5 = 16.5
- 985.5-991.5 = 16.1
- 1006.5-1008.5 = 15.2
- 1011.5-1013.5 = 14.1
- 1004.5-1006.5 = 15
